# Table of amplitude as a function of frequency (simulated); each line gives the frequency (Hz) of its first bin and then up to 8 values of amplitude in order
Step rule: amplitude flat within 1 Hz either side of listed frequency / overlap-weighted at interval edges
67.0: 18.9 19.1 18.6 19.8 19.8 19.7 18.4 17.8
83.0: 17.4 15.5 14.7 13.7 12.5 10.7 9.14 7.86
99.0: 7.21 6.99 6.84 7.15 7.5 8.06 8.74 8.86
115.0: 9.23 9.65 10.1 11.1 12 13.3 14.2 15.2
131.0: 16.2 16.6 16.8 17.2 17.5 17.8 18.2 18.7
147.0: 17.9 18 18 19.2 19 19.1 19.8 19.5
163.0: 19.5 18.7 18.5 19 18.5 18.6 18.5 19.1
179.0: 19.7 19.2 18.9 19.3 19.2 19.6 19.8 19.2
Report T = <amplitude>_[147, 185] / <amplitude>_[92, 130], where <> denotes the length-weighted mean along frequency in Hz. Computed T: 1.96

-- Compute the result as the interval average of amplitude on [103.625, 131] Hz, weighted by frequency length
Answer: 10.6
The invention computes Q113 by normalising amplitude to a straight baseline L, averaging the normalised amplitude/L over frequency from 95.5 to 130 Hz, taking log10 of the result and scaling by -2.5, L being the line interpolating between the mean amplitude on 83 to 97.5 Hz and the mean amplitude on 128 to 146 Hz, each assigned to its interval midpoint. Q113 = 0.474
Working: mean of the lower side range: 12.5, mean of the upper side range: 17.1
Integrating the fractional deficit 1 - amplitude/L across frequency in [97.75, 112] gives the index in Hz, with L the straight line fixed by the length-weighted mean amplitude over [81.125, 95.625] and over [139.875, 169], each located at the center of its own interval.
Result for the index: 7.12 Hz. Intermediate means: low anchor 13.8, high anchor 18.7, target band 7.5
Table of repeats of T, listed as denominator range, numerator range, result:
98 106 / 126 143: 2.35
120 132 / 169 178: 1.37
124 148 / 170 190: 1.15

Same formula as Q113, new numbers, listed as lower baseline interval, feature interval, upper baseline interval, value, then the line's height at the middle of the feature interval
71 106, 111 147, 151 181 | 0.16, 16.3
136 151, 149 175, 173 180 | -0.02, 18.5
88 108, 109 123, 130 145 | 0.30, 12.8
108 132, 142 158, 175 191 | -0.22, 15.1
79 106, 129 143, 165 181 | -0.10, 15.5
